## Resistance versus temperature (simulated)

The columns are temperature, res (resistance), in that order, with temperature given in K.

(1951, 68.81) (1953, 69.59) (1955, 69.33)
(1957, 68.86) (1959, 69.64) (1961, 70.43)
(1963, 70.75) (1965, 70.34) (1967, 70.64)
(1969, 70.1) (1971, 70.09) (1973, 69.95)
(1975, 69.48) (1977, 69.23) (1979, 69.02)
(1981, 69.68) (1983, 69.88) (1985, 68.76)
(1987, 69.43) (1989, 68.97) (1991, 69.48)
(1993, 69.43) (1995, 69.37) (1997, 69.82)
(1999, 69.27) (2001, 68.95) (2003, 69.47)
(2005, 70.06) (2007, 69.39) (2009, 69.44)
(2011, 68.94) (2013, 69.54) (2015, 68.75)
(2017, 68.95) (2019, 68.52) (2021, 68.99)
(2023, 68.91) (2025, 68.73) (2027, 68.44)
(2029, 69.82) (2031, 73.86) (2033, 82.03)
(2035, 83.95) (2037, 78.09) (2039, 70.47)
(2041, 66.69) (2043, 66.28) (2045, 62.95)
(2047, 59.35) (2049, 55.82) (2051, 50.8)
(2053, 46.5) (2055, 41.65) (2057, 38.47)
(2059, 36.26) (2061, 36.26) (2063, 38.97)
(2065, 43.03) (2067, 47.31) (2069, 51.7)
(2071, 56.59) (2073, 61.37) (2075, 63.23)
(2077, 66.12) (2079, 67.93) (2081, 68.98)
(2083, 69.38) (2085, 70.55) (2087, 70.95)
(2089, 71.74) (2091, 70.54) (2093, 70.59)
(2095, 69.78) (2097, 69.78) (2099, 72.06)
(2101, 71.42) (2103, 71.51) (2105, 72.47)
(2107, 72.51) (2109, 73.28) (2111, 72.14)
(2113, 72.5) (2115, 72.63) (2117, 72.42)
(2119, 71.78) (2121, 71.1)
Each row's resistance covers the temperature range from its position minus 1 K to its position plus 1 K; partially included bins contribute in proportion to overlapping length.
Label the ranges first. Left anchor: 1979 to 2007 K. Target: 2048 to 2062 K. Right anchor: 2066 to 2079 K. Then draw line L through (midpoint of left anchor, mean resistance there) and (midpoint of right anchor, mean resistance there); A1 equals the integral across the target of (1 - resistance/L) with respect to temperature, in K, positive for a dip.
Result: 4.0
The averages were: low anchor 69.4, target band 43.7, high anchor 58.5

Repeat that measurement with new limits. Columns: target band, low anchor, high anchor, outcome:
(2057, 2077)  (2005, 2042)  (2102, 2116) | 6.45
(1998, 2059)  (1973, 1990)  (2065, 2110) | 2.33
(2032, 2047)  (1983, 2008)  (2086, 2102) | -0.42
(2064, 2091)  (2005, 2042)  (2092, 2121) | 3.42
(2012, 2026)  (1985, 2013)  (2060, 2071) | -1.59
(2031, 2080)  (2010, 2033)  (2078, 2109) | 8.93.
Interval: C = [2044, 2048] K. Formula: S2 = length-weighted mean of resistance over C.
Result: 61.2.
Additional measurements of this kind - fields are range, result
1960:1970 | 70.5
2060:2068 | 41.4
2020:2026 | 68.9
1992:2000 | 69.5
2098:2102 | 71.7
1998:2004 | 69.2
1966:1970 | 70.4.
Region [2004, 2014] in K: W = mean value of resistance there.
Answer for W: 69.5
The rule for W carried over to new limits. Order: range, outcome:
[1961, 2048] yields 69.9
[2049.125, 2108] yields 59.9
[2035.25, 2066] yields 53.5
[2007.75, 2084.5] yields 61.7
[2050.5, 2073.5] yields 45.3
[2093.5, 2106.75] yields 71.2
